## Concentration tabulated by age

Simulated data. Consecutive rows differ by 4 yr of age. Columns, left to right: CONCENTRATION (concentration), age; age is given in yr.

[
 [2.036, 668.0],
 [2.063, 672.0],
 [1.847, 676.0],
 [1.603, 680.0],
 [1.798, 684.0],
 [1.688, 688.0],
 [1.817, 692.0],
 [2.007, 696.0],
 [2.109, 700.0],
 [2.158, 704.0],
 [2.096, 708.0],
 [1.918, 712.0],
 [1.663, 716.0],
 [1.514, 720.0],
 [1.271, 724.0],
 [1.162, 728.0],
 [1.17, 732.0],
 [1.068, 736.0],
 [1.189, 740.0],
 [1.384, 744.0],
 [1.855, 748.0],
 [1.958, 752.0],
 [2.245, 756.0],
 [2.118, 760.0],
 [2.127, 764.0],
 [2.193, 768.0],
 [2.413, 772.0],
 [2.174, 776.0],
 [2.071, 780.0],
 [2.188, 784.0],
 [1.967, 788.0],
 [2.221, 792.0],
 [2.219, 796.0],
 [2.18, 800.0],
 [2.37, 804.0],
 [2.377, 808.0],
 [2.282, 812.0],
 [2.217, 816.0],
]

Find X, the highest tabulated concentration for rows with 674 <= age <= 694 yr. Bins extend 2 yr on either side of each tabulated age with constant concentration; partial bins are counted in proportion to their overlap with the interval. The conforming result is 1.847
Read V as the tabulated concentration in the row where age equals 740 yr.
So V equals 1.189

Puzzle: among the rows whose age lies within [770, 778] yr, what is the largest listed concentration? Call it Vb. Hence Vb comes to 2.413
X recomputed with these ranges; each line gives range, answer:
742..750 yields 1.855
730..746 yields 1.384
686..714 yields 2.158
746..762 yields 2.245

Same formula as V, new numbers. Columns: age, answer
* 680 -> 1.603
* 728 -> 1.162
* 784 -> 2.188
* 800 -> 2.18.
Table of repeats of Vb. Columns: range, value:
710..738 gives 1.918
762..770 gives 2.193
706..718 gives 2.096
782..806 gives 2.37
